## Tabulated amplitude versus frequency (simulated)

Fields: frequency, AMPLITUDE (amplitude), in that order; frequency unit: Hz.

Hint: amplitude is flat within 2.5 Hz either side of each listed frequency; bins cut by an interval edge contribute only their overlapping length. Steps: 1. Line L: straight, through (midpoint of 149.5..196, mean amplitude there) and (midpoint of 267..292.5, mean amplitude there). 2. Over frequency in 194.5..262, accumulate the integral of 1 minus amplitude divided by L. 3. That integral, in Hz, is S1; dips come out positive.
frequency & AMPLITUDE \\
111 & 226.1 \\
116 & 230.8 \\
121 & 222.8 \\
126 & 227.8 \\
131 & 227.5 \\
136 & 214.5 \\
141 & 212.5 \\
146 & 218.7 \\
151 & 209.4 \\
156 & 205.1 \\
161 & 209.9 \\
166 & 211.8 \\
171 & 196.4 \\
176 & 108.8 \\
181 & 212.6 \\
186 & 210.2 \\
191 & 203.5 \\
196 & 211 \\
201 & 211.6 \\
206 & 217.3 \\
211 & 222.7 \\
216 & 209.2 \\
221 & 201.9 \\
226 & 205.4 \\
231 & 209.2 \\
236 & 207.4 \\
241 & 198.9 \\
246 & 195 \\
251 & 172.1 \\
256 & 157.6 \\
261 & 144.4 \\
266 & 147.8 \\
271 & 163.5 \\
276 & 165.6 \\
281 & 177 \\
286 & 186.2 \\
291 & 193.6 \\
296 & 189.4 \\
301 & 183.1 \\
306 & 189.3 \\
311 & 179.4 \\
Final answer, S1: -4.6 Hz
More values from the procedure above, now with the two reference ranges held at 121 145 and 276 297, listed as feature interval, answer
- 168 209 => 2.0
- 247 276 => 4.6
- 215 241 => -1.0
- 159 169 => 0.1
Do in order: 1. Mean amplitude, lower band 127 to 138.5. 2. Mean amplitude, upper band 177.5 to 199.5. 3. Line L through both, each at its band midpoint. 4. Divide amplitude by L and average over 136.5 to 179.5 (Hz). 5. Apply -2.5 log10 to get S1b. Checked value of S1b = 0.09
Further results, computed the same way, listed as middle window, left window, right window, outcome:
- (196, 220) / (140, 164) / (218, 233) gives -0.037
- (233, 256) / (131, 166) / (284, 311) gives 0.038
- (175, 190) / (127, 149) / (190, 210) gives 0.148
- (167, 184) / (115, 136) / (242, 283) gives 0.153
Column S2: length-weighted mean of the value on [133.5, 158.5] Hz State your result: 212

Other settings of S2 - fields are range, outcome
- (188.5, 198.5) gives 207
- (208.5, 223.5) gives 211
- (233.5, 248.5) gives 200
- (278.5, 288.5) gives 182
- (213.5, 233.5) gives 206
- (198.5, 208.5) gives 214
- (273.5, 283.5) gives 171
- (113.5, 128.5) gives 227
